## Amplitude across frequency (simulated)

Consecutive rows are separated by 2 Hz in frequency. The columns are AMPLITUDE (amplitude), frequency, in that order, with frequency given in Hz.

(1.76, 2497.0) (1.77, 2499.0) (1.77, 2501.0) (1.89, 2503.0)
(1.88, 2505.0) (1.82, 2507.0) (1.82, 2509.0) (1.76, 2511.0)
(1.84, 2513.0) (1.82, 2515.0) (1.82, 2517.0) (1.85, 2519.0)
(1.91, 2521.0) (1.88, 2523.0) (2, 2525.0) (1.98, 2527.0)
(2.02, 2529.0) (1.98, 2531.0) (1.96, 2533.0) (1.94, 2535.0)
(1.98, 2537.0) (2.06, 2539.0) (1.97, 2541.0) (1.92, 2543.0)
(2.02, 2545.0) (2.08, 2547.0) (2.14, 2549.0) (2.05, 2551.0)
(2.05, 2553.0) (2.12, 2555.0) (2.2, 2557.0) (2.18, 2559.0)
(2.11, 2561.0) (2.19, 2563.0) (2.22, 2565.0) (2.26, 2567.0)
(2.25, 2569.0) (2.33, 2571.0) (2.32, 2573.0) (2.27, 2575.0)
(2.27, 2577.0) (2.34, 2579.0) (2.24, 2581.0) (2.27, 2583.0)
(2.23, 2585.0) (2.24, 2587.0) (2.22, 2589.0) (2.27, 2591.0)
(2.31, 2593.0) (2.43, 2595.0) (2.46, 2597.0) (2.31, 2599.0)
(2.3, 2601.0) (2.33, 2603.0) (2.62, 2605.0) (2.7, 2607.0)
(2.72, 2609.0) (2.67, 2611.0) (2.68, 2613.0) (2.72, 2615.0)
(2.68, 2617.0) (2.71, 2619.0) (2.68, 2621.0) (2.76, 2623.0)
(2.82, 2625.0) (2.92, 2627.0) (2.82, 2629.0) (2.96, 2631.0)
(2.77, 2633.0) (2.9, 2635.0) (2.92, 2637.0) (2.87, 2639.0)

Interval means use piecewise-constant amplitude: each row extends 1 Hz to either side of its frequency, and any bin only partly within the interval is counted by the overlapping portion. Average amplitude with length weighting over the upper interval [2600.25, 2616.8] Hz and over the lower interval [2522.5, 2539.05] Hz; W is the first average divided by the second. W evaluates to 1.32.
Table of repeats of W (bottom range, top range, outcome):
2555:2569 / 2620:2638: 1.30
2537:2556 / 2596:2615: 1.24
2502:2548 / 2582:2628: 1.31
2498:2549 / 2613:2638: 1.46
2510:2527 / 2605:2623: 1.44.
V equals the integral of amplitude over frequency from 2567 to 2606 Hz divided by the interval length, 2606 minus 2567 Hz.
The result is 2.31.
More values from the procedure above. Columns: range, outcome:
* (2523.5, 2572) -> 2.08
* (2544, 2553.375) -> 2.07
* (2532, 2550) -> 2.01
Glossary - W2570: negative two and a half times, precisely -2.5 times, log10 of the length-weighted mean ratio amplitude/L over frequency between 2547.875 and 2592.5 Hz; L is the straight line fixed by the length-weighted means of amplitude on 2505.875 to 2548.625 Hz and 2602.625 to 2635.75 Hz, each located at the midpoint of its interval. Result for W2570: 0.04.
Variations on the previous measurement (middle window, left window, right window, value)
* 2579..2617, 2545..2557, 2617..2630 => 0.05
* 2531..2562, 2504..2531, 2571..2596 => 0.00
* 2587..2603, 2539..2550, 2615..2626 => 0.08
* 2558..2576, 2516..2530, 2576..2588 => -0.03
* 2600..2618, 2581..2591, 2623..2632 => -0.01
